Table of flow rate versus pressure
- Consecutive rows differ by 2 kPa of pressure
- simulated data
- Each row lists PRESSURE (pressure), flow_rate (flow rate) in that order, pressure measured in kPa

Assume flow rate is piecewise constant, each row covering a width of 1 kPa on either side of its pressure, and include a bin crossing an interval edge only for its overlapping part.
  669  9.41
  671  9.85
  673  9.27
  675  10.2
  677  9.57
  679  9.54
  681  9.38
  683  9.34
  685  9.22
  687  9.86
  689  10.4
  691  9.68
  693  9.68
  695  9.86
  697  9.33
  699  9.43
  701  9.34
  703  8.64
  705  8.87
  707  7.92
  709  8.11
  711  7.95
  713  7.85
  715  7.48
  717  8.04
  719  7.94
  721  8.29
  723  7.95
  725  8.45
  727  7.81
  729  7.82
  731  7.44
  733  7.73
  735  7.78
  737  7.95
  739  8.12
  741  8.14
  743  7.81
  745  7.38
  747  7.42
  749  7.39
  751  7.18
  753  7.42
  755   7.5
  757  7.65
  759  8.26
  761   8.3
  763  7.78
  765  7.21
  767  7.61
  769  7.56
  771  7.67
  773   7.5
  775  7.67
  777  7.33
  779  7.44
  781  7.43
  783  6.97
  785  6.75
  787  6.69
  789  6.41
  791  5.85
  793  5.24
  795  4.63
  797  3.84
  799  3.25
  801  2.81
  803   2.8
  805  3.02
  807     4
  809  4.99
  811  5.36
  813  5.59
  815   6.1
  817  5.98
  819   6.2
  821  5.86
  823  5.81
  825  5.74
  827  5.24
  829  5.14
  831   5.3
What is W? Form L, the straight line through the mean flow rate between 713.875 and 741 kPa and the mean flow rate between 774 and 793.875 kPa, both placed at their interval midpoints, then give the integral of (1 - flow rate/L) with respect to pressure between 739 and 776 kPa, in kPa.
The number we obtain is -1.7 kPa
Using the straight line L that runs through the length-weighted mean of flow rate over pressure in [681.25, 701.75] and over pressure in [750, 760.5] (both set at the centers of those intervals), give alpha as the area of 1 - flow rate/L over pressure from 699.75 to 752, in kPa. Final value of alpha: 3.5 kPa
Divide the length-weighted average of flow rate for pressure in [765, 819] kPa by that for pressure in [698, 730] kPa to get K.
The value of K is 0.7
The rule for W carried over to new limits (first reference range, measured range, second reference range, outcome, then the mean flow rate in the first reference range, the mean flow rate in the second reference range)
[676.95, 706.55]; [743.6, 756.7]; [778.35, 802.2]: -0.5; 9.44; 5.56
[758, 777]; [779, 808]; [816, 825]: 7.8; 7.71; 5.94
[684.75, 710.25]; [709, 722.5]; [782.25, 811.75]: 0.8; 9.25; 4.82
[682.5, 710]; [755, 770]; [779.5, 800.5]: -2.3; 9.26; 5.68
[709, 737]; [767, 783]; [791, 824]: -4.1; 7.9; 4.75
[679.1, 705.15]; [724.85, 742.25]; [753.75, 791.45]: 1.0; 9.49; 7.37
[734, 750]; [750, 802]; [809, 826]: 1.7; 7.75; 5.78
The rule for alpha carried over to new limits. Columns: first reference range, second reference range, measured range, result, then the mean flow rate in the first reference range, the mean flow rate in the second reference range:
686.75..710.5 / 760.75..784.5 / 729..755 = 1.8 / 9.21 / 7.5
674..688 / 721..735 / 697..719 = 0.6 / 9.59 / 7.89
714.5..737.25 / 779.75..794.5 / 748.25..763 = -1.0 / 7.9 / 6.43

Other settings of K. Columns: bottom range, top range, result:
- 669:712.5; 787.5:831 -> 0.54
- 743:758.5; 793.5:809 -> 0.49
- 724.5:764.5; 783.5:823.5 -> 0.65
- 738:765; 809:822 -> 0.75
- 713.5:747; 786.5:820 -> 0.62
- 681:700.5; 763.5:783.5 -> 0.78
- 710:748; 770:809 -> 0.72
